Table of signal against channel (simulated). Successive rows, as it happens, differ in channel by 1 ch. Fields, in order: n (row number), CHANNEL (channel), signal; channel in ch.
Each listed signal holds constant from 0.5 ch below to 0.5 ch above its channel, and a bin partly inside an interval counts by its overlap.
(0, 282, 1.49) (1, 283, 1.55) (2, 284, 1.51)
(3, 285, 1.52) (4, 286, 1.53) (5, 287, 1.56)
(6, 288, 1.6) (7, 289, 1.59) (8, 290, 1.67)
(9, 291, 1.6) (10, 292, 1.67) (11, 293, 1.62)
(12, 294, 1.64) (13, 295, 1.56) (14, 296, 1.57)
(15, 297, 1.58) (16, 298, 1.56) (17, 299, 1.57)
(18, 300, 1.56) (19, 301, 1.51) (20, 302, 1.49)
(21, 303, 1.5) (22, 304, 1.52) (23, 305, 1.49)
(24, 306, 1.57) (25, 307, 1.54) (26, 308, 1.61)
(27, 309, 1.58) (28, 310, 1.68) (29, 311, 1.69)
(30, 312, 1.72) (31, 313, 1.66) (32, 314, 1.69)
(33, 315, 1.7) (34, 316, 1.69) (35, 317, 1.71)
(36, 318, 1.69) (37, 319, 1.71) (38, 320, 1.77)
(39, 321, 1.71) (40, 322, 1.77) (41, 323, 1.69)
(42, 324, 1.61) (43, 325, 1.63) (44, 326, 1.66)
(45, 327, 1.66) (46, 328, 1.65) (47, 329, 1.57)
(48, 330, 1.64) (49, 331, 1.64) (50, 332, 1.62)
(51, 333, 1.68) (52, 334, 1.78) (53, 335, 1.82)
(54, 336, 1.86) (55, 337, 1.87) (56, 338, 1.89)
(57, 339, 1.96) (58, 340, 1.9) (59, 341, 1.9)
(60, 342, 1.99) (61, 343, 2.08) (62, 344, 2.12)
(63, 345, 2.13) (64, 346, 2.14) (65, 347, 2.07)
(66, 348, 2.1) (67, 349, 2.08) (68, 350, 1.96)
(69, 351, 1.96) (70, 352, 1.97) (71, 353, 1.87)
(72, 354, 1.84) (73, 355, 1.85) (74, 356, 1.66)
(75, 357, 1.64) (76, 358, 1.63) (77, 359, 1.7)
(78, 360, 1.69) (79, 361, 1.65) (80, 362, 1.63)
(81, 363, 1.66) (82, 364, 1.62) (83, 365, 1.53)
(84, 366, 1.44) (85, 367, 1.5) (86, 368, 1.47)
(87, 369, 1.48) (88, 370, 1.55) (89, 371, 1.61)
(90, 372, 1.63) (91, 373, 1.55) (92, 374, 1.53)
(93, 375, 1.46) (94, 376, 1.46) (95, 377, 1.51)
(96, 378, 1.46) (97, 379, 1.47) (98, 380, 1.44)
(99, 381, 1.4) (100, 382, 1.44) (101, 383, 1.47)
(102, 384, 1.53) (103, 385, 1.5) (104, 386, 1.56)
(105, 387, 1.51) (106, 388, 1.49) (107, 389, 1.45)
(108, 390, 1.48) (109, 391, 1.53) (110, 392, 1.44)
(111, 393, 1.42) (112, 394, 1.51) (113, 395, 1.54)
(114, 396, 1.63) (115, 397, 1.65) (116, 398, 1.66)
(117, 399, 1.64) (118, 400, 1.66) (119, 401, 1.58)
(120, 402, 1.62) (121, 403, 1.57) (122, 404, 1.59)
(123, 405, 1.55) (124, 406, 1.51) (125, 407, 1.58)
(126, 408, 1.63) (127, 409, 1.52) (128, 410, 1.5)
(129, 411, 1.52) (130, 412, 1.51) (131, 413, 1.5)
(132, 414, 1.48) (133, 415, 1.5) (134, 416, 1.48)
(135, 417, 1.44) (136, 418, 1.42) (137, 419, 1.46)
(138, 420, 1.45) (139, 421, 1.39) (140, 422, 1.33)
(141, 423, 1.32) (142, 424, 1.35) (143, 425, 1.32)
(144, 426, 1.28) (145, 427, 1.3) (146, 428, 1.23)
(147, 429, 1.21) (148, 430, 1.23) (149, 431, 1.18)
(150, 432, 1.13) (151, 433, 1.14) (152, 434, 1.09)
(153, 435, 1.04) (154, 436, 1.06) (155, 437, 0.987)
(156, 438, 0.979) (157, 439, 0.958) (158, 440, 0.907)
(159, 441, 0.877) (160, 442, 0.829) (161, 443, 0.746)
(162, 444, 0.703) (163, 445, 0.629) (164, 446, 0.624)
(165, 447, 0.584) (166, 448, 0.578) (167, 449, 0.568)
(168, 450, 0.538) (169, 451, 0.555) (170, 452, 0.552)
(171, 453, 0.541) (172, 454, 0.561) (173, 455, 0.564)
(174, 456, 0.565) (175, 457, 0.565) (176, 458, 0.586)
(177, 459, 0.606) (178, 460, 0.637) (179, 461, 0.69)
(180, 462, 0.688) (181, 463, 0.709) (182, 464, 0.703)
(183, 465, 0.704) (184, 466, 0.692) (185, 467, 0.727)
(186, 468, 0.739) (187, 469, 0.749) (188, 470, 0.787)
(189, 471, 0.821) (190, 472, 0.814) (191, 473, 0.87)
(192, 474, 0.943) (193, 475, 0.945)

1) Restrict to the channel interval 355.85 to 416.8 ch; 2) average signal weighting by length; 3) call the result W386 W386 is 1.54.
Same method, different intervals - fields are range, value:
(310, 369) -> 1.76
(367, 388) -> 1.5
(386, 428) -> 1.49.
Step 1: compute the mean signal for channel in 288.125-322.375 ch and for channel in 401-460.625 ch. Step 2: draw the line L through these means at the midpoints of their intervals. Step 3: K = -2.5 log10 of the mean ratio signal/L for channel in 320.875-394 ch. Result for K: -0.19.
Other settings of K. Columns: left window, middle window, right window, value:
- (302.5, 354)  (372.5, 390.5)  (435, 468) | -0.14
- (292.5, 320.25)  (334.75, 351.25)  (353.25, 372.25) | -0.23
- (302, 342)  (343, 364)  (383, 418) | -0.15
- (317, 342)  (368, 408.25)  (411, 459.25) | -0.15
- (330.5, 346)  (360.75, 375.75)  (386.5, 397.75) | 0.09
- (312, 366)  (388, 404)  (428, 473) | -0.22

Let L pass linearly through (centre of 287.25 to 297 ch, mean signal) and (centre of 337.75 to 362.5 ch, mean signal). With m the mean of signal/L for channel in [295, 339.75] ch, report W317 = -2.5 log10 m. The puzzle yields 0.048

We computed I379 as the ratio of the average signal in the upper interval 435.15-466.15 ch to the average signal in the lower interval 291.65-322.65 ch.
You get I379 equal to 0.43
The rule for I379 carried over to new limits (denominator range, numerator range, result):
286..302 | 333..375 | 1.12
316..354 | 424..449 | 0.54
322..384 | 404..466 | 0.61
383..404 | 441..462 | 0.40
